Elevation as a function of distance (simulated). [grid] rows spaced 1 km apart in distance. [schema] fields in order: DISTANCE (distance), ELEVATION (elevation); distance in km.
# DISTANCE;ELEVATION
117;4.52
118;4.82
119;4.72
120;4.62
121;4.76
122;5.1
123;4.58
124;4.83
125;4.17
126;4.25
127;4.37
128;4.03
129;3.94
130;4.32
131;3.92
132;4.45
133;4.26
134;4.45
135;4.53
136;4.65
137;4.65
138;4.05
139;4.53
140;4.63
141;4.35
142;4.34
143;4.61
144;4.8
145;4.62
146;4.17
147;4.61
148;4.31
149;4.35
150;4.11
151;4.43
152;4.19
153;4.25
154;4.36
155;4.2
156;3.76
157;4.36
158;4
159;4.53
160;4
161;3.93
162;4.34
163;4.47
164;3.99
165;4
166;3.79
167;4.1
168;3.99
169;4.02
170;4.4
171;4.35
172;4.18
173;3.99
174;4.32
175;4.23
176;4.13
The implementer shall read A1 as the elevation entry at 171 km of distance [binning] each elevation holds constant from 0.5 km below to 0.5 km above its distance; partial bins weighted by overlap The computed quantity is 4.35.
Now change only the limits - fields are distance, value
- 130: 4.32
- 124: 4.83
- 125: 4.17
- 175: 4.23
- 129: 3.94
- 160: 4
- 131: 3.92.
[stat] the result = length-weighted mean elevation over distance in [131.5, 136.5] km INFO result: 4.47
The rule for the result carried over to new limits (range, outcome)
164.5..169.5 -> 3.98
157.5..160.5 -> 4.18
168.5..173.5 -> 4.19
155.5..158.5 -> 4.04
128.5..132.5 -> 4.16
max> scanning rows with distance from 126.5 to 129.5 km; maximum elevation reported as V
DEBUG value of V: 4.37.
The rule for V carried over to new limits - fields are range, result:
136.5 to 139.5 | 4.65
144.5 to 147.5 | 4.62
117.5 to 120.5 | 4.82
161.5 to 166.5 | 4.47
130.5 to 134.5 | 4.45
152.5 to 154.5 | 4.36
